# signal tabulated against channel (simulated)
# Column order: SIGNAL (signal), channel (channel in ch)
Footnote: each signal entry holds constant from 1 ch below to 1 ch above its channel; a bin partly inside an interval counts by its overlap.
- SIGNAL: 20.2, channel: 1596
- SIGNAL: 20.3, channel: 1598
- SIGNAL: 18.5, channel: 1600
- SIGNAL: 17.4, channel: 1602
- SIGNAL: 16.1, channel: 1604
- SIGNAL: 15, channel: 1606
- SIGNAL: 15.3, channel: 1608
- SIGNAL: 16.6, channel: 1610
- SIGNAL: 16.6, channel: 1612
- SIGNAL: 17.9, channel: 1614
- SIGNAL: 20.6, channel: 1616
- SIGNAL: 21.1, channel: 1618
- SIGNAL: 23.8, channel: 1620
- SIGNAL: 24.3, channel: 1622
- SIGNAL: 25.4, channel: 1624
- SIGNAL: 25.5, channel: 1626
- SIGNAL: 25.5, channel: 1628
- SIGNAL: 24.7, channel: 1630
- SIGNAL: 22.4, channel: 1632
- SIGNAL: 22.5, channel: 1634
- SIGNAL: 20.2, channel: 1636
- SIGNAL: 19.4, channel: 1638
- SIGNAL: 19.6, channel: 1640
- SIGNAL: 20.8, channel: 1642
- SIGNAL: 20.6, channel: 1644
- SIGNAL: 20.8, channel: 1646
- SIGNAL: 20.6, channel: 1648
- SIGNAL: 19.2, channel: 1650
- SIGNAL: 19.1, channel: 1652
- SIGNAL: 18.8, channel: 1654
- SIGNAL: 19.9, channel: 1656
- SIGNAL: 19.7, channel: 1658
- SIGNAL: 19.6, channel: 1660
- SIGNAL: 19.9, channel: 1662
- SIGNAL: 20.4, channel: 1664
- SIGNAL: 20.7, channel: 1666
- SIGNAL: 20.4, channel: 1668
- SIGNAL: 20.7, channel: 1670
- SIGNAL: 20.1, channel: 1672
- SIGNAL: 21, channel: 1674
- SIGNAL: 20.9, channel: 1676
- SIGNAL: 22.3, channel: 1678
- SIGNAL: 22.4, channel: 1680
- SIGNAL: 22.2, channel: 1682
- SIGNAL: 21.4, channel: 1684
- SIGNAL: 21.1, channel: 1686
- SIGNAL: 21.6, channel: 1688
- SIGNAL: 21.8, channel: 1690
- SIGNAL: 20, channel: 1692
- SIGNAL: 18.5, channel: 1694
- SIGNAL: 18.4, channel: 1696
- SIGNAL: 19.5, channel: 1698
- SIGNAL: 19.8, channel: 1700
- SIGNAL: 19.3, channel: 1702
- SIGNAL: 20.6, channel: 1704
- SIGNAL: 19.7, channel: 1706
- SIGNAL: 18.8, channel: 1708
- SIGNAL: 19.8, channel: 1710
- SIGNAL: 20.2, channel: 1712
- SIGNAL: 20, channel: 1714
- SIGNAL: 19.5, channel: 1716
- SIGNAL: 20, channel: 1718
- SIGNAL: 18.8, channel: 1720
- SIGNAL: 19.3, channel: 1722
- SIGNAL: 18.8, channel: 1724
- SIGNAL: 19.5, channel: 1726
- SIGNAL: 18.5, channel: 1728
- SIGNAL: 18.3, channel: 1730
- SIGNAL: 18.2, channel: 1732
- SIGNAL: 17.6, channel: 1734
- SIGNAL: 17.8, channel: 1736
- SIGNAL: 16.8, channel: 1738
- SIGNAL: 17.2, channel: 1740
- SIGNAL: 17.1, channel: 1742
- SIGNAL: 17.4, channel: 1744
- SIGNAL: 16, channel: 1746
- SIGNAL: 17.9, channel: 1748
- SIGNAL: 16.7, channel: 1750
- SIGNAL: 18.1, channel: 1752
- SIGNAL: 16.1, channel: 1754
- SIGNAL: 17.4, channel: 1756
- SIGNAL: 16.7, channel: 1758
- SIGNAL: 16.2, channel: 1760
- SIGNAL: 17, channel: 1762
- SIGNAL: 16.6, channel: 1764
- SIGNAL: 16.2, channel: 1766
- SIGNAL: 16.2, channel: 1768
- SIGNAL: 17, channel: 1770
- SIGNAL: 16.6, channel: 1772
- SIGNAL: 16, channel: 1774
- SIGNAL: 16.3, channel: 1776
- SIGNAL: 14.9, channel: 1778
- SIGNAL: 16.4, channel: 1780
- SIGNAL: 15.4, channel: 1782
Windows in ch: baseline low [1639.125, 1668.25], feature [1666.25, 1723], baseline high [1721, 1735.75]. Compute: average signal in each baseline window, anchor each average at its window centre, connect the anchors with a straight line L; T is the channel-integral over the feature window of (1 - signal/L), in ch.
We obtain -3.2 ch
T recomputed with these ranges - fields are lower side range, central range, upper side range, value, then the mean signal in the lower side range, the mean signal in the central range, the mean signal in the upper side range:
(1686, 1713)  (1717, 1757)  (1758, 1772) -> 0.2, 19.9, 17.9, 16.6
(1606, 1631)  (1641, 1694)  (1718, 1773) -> -2.3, 21.2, 20.6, 17.5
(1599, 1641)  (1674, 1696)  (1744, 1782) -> -2.9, 20.4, 21.1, 16.6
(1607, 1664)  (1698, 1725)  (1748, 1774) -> -1.9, 20.7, 19.6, 16.8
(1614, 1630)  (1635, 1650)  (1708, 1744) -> 1.5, 23.4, 20.2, 18.6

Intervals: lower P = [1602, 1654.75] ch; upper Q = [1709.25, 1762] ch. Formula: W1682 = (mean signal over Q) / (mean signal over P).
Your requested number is 0.9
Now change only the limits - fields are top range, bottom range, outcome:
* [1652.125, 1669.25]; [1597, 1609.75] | 1.17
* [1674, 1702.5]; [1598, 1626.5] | 1.06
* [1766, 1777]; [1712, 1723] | 0.84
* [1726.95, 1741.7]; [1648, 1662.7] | 0.91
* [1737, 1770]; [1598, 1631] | 0.83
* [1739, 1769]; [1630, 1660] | 0.83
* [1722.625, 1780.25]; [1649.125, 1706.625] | 0.84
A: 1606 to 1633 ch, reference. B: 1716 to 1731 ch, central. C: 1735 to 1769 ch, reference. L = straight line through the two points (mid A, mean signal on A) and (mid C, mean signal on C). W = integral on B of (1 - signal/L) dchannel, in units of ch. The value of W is -1.02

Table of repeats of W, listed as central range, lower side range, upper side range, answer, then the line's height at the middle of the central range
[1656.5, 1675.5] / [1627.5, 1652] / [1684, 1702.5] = 0.3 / 20.6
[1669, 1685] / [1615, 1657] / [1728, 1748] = -1.1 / 20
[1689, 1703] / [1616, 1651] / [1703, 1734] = 0.3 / 20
